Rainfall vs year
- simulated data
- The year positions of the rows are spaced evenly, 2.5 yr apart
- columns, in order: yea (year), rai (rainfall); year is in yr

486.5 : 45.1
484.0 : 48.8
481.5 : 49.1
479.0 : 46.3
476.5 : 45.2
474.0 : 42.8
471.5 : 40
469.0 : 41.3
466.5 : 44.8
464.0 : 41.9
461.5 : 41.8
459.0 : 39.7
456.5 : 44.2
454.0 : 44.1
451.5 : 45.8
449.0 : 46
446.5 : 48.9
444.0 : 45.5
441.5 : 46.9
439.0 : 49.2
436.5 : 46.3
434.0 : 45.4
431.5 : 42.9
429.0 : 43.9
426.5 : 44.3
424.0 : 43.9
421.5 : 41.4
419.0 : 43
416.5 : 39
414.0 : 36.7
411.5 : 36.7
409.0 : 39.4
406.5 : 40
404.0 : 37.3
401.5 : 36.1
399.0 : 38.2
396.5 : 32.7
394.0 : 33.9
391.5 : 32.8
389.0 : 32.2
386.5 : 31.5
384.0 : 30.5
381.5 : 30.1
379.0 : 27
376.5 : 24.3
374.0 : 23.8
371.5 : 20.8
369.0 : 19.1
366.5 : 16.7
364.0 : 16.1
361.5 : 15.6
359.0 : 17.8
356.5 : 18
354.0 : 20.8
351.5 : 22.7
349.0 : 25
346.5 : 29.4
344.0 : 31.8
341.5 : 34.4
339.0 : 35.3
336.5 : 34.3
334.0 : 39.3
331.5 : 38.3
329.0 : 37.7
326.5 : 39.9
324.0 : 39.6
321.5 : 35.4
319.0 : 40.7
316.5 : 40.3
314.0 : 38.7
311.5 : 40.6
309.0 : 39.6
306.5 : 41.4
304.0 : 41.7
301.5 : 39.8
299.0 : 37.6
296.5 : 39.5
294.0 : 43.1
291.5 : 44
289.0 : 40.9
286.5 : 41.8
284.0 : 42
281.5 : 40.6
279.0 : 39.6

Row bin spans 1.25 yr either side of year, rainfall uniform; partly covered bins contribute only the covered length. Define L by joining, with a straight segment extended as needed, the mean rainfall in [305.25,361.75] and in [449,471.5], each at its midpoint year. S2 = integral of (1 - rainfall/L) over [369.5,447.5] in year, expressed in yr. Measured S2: 3.8 yr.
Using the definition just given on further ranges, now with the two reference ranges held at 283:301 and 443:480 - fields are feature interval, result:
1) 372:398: 7.91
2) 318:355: 7.24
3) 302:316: 0.37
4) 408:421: 1.22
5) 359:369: 6.05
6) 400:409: 1.03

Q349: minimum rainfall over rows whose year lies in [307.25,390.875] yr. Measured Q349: 15.6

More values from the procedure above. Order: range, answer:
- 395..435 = 32.7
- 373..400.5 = 23.8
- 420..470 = 39.7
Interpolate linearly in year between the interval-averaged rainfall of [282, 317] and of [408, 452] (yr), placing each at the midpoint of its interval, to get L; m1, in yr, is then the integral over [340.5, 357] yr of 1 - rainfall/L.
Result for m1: 6.1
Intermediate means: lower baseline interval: 40.8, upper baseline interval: 43.6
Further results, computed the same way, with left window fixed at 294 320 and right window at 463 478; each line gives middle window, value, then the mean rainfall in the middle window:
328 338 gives 0.8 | 37.3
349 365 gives 8.6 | 19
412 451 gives -1.8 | 44.1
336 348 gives 2.3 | 32.8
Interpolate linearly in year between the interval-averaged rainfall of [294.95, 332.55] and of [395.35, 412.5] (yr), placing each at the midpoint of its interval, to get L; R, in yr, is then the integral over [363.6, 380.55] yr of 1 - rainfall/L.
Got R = 7.3 yr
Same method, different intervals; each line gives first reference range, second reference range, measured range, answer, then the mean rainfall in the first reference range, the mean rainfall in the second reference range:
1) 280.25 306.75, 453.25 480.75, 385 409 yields 4.03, 41.1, 43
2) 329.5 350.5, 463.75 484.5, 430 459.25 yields -2.49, 33.5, 44.4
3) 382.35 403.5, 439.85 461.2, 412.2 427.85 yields -0.90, 33.6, 45.1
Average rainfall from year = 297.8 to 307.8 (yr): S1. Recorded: 40.1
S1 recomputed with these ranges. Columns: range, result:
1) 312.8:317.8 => 39.5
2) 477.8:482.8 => 47.7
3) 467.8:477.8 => 42.4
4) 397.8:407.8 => 37.9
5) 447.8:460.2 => 44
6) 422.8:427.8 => 44.1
